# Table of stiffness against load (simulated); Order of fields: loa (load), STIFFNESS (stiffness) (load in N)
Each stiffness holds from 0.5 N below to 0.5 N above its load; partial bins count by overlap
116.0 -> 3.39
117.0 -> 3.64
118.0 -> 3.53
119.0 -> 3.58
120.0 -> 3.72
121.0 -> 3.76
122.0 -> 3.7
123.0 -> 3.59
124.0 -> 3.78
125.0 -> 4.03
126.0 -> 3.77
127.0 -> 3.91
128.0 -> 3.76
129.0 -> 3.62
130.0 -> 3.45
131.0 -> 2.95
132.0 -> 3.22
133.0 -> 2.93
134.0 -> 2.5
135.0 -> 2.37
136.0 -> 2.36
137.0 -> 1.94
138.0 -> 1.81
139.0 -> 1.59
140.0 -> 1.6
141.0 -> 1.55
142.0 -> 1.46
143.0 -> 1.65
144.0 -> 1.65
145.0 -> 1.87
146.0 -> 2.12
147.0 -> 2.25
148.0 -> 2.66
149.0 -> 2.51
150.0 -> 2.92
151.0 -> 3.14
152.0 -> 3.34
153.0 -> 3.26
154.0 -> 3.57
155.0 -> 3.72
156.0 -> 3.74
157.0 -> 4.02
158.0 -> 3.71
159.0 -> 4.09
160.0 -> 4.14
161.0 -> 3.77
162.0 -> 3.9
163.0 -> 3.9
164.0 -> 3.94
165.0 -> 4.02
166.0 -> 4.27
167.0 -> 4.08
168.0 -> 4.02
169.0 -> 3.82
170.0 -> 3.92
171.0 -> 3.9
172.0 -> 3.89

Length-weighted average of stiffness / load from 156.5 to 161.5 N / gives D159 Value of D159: 3.95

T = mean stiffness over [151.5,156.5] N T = 3.53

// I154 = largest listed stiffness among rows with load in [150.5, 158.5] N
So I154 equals 4.02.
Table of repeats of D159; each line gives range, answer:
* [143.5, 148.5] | 2.11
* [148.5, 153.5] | 3.03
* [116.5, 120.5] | 3.62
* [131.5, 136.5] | 2.68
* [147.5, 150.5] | 2.7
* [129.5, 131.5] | 3.2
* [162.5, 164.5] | 3.92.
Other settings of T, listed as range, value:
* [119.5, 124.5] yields 3.71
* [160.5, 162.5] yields 3.83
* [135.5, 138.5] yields 2.04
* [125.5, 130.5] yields 3.7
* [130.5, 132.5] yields 3.08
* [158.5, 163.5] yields 3.96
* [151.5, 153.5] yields 3.3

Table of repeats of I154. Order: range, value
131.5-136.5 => 3.22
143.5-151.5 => 3.14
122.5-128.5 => 4.03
